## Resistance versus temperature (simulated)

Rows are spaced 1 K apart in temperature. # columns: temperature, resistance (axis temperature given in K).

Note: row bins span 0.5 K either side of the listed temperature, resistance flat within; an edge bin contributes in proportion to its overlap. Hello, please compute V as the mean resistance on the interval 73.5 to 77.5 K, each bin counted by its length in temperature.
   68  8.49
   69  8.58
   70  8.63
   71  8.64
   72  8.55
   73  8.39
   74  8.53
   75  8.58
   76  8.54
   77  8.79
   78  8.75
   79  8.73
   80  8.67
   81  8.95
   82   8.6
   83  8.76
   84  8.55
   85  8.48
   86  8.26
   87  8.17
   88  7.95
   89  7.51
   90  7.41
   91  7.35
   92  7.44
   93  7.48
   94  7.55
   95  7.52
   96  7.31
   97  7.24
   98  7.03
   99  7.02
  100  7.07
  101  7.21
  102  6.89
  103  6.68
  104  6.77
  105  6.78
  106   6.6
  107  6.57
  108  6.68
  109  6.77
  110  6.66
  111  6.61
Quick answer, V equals 8.61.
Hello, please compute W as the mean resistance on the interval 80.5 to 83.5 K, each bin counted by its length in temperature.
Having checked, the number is 8.77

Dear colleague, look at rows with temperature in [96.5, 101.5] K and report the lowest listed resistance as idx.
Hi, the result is 7.02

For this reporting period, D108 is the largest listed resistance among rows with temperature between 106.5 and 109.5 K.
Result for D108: 6.77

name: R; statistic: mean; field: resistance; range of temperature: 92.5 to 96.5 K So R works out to 7.46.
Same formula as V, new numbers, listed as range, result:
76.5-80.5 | 8.73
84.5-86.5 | 8.37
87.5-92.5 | 7.53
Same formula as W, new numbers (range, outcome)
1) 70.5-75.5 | 8.54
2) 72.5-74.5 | 8.46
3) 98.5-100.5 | 7.04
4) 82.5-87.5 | 8.44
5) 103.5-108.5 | 6.68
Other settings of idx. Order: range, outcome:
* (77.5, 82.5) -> 8.6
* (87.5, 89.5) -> 7.51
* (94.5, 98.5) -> 7.03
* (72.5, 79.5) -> 8.39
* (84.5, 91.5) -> 7.35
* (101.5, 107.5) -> 6.57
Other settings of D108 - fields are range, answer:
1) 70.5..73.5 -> 8.64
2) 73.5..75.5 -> 8.58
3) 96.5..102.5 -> 7.24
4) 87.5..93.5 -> 7.95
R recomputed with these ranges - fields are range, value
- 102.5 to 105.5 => 6.74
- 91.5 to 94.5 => 7.49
